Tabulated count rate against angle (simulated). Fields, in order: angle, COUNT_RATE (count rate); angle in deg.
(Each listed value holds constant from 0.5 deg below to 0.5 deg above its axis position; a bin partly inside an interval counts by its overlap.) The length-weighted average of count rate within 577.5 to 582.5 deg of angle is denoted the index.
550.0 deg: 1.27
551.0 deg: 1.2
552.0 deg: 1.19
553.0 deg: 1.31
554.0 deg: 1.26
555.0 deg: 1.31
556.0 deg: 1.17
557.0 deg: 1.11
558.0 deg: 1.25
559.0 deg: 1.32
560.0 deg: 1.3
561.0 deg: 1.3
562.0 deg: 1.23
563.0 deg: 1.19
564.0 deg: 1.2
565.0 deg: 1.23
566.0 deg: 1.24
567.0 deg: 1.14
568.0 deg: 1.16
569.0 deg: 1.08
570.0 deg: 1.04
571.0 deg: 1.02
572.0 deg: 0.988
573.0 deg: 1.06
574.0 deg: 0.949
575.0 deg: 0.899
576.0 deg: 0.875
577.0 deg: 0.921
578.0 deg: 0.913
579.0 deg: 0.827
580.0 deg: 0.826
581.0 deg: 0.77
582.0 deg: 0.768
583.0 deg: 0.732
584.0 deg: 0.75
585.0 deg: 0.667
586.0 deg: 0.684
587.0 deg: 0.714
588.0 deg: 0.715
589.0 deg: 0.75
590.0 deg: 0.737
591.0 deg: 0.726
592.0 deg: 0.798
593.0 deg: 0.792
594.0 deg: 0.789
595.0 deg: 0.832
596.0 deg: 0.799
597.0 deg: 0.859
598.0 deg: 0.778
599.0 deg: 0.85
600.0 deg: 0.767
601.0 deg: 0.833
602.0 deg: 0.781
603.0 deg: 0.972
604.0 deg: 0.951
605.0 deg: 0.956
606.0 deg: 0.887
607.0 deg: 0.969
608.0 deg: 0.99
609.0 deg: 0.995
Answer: 0.821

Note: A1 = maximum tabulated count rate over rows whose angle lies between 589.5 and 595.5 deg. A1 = 0.832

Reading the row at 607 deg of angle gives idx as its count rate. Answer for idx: 0.969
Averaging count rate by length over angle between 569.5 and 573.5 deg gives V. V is 1.03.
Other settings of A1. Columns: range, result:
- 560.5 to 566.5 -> 1.3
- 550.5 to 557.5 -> 1.31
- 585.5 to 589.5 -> 0.75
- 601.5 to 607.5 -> 0.972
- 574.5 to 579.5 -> 0.921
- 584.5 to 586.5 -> 0.684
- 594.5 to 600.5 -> 0.859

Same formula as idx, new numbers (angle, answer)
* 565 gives 1.23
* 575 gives 0.899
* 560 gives 1.3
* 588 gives 0.715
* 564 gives 1.2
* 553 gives 1.31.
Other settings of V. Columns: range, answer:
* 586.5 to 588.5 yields 0.714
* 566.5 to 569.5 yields 1.13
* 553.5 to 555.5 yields 1.29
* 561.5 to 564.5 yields 1.21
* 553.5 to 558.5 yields 1.22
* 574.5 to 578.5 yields 0.902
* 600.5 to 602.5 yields 0.807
